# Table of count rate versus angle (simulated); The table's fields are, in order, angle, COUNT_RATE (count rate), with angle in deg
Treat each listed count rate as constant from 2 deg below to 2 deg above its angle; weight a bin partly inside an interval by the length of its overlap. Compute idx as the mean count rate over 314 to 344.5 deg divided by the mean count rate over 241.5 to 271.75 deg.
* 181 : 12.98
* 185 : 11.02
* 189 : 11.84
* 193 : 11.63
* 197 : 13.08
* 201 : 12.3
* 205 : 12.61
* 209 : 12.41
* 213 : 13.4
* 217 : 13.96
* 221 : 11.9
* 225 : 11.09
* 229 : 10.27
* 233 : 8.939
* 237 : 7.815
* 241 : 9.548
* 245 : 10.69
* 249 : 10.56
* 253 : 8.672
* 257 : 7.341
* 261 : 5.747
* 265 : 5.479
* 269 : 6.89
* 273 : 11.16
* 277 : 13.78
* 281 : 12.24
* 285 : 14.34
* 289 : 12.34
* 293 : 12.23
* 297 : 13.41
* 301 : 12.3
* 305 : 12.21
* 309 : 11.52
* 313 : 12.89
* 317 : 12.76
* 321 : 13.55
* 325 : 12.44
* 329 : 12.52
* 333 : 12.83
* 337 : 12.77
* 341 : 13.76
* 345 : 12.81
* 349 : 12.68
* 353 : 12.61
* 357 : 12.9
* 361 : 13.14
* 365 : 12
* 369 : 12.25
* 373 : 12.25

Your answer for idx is 1.60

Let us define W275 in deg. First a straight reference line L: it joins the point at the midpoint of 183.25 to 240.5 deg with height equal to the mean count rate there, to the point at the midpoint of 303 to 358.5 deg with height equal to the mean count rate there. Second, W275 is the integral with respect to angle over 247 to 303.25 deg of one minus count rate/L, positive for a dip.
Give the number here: 8.0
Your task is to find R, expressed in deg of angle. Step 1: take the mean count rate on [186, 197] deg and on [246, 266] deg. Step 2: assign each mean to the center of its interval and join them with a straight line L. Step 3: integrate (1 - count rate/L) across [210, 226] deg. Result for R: -3.8 deg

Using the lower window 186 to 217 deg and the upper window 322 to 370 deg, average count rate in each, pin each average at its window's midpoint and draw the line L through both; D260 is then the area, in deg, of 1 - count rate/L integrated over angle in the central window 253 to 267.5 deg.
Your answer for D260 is 6.96 deg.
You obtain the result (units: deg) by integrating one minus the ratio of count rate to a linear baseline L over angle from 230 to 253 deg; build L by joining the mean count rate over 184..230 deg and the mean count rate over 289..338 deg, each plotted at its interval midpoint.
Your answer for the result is 5.3 deg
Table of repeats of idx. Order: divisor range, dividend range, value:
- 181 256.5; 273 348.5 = 1.14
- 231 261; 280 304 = 1.45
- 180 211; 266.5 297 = 0.97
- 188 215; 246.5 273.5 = 0.63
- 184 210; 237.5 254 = 0.80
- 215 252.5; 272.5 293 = 1.23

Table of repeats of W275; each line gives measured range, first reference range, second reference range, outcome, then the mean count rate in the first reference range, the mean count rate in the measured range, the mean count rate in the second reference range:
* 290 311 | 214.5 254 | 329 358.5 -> -0.8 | 10.4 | 12.3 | 12.9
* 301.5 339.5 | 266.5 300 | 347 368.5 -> -1.0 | 12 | 12.6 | 12.6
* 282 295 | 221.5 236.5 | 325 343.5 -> -1.4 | 10.1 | 12.9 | 12.9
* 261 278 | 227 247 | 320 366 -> 3.1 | 9.45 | 8.64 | 12.8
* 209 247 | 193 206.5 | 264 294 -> 3.6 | 12.5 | 10.9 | 11.2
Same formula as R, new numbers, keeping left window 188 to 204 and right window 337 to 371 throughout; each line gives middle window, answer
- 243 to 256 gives 2.78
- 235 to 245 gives 2.68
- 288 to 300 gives -0.08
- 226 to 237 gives 2.63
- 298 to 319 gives 0.39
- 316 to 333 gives -0.20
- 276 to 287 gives -0.78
